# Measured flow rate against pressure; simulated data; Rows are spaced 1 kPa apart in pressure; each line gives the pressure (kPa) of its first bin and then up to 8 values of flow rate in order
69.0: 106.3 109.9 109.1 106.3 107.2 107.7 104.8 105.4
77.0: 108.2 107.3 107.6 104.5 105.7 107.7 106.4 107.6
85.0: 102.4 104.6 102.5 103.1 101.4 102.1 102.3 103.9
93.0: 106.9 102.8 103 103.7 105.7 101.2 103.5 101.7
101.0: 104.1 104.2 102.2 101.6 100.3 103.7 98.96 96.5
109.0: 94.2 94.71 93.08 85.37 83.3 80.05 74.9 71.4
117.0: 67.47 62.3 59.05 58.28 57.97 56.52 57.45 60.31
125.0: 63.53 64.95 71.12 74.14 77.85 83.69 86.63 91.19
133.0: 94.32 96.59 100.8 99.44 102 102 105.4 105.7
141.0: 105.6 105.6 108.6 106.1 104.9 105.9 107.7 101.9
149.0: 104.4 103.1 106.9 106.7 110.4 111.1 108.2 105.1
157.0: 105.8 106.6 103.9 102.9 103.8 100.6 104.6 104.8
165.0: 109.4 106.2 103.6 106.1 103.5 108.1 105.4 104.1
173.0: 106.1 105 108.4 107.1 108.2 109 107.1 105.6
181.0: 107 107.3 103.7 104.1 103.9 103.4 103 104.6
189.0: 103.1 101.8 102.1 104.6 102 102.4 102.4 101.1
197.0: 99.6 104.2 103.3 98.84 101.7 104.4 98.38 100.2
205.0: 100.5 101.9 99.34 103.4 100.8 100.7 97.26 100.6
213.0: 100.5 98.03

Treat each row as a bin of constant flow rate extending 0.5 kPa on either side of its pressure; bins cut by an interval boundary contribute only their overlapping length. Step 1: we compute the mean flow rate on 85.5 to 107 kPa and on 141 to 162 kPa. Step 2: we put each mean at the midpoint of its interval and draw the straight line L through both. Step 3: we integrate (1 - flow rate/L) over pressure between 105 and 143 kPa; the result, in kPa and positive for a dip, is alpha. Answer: 7.5 kPa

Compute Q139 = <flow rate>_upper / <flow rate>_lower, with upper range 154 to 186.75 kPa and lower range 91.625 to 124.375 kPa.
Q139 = 1.20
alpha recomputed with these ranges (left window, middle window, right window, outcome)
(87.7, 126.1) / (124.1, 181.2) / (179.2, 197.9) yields -2.3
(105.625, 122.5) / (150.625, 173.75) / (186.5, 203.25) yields -3.3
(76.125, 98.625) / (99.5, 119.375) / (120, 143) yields 1.2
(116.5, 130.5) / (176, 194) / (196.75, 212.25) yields -2.4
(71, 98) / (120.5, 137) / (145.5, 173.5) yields 4.3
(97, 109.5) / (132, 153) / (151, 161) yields 0.3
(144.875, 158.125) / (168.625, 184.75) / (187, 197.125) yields -0.3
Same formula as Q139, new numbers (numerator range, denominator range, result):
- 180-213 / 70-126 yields 1.09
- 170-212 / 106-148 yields 1.20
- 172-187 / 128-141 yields 1.11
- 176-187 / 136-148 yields 1.01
